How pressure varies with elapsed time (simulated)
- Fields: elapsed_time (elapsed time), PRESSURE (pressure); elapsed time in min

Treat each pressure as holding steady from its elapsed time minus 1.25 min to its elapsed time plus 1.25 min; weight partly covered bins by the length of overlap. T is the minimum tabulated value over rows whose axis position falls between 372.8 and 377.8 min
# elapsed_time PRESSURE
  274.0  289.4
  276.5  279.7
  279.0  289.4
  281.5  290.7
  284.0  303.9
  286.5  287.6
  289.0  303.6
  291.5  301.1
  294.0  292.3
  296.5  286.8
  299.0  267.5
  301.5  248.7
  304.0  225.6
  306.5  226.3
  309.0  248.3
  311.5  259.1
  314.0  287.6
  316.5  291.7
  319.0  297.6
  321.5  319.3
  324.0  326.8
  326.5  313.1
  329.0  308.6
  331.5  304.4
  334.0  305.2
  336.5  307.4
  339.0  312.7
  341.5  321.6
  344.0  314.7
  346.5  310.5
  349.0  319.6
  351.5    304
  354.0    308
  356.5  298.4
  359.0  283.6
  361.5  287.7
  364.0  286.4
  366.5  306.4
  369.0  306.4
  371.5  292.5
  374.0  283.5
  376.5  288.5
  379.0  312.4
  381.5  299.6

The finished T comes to 283.5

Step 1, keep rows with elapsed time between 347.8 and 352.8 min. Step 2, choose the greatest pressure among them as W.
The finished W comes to 319.6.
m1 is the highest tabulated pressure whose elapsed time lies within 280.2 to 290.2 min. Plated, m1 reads 303.9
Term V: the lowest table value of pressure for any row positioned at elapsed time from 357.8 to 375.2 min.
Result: 283.5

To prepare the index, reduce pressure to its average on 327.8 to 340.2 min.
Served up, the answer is 308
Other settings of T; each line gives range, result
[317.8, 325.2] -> 297.6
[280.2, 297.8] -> 286.8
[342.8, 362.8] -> 283.6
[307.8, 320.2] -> 248.3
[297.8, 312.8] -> 225.6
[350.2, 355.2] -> 304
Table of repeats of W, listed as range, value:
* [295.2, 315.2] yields 287.6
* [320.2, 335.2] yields 326.8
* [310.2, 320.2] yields 297.6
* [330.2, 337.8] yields 307.4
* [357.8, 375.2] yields 306.4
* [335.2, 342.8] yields 321.6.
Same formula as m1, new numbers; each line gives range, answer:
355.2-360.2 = 298.4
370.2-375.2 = 292.5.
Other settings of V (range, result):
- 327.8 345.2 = 304.4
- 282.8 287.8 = 287.6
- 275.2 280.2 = 279.7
